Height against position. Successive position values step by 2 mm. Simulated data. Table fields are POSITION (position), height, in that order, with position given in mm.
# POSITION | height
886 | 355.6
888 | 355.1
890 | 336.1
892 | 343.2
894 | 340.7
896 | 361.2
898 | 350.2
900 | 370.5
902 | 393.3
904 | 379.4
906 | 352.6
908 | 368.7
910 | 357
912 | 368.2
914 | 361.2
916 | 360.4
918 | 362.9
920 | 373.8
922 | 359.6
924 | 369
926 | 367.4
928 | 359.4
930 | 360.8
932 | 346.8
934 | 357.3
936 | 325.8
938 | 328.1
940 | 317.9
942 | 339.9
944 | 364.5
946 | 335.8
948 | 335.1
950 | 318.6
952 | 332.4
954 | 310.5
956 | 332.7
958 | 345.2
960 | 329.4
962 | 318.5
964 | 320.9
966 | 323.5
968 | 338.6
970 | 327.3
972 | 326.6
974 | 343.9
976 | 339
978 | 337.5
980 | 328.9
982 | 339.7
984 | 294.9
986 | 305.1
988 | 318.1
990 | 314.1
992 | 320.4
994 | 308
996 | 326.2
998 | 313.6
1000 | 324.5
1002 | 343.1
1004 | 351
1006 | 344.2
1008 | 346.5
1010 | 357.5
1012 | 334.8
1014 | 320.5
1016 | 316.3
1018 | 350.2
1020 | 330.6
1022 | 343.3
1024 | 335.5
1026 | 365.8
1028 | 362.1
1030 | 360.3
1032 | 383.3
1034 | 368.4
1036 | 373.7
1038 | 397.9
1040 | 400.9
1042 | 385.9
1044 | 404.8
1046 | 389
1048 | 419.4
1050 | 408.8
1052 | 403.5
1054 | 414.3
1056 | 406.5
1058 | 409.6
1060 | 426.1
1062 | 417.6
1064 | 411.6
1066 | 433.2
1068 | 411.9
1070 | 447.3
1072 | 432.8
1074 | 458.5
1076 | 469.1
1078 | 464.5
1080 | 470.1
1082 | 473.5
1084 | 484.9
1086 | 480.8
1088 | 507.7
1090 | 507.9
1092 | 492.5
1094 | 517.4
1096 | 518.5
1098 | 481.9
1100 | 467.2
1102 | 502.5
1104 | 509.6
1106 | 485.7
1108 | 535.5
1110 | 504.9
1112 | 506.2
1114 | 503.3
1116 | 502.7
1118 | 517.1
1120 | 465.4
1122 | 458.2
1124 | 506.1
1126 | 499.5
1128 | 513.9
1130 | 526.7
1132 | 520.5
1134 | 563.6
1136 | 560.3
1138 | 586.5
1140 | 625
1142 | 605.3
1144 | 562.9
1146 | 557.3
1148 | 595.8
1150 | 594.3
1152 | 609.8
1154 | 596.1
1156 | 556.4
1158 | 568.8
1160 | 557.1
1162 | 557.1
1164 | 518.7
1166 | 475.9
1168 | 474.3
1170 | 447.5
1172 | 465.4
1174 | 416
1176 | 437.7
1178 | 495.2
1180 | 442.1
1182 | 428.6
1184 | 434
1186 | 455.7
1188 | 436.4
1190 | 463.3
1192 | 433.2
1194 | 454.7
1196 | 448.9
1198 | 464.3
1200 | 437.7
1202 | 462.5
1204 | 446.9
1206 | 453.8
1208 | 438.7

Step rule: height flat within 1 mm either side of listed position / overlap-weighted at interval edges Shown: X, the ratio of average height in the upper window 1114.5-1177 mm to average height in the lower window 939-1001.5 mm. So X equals 1.62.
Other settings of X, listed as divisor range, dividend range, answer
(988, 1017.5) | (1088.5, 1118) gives 1.52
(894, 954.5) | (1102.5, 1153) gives 1.52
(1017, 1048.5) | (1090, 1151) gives 1.41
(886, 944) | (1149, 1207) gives 1.36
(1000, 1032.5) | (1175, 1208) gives 1.30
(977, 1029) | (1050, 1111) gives 1.40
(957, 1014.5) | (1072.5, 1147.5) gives 1.55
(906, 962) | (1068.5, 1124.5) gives 1.40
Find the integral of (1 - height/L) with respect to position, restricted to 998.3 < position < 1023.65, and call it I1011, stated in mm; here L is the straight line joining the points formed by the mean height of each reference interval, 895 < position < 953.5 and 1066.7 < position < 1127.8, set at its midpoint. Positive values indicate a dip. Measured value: 4.97 mm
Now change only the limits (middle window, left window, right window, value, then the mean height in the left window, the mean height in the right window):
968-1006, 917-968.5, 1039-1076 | 4.5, 341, 417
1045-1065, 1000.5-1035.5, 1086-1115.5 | 0.3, 348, 502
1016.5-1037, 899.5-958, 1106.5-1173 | 3.8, 352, 534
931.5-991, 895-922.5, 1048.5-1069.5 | 8.3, 366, 415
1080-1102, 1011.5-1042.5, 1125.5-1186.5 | -2.6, 358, 525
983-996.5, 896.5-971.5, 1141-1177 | 2.8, 348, 533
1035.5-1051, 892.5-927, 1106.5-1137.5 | 2.0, 364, 513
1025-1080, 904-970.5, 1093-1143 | 5.7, 345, 519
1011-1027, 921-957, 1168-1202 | 1.7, 342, 449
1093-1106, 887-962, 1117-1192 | -0.6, 350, 515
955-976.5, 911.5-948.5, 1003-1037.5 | 1.2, 352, 350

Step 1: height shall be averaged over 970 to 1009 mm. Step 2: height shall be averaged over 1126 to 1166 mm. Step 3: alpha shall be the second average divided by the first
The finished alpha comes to 1.7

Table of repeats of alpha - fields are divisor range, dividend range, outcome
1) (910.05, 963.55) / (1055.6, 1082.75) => 1.27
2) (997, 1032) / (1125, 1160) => 1.66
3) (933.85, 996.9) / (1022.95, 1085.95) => 1.26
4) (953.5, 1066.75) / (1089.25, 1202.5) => 1.43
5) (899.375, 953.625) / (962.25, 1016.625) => 0.93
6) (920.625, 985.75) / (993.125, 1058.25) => 1.08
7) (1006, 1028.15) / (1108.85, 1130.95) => 1.47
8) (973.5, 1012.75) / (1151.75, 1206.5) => 1.45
